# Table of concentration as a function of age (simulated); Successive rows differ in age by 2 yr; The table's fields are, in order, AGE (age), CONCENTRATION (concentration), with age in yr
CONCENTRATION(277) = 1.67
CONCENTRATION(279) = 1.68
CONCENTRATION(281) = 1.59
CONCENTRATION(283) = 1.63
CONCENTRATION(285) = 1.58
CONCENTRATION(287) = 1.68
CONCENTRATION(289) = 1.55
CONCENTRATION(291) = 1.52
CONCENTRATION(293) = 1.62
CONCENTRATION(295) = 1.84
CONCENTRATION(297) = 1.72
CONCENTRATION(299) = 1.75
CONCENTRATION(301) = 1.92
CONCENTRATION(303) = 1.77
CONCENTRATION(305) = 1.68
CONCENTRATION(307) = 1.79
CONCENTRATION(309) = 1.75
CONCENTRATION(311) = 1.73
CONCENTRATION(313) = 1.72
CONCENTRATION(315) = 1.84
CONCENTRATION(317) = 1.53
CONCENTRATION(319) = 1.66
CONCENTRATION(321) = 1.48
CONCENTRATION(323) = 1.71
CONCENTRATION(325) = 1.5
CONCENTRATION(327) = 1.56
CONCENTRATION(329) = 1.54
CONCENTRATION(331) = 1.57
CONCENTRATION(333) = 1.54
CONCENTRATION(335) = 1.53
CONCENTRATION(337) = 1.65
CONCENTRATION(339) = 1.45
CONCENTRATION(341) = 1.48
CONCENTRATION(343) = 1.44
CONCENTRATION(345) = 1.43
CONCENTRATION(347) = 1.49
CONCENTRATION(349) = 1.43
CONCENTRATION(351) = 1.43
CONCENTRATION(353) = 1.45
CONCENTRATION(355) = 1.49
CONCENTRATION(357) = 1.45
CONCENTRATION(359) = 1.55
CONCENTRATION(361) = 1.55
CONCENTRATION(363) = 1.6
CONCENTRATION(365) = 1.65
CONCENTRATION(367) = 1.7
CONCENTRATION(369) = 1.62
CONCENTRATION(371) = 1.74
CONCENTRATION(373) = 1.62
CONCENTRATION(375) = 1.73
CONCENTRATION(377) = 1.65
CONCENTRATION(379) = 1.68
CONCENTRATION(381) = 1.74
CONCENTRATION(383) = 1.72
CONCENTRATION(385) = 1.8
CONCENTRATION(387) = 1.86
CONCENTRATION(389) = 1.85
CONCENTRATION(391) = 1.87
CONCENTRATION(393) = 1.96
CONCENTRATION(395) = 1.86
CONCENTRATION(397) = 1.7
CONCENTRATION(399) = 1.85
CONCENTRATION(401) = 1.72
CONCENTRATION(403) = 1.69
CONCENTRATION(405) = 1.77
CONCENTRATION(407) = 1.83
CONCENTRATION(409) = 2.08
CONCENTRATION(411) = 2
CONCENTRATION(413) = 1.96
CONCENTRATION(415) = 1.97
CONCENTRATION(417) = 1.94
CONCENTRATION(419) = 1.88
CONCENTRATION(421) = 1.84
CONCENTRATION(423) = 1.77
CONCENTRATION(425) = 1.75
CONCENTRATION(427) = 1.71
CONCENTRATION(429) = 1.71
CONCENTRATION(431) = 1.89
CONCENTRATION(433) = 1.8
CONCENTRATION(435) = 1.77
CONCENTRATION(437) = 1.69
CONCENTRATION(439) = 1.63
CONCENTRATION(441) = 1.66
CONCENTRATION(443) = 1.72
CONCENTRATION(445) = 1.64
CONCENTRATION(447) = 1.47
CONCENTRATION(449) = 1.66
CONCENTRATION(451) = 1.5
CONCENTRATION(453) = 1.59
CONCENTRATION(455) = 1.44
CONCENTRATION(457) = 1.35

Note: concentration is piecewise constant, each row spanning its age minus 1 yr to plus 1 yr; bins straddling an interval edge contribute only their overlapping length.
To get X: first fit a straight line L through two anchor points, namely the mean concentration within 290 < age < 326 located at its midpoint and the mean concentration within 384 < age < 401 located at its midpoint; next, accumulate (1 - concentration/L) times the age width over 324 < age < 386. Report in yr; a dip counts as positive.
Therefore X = 7.04 yr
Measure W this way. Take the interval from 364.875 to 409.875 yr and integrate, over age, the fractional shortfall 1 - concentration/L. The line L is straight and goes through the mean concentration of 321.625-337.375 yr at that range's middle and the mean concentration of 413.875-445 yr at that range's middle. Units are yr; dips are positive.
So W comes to -2.1 yr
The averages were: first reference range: 1.57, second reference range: 1.78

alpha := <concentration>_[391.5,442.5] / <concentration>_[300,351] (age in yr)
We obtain 1.1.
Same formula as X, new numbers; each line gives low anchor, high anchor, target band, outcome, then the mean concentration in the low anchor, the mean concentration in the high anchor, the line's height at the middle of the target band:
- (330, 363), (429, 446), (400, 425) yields -3.1 yr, 1.5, 1.72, 1.66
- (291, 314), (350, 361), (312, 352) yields 1.2 yr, 1.74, 1.48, 1.6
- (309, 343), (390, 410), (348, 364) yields 1.9 yr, 1.59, 1.83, 1.69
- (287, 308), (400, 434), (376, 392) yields 0.3 yr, 1.71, 1.84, 1.81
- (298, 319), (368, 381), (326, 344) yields 2.0 yr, 1.74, 1.68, 1.72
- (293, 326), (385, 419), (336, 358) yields 3.7 yr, 1.71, 1.87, 1.77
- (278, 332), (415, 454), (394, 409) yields -0.8 yr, 1.66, 1.72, 1.71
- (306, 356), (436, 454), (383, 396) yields -2.1 yr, 1.57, 1.62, 1.59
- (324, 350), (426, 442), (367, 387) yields -1.3 yr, 1.51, 1.73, 1.6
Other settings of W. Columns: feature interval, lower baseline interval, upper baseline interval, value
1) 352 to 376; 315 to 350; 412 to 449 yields 0.2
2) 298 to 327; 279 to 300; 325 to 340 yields -1.9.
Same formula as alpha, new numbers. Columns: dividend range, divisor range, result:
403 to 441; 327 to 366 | 1.21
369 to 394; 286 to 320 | 1.03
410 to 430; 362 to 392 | 1.08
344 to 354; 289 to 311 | 0.84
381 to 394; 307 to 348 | 1.16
